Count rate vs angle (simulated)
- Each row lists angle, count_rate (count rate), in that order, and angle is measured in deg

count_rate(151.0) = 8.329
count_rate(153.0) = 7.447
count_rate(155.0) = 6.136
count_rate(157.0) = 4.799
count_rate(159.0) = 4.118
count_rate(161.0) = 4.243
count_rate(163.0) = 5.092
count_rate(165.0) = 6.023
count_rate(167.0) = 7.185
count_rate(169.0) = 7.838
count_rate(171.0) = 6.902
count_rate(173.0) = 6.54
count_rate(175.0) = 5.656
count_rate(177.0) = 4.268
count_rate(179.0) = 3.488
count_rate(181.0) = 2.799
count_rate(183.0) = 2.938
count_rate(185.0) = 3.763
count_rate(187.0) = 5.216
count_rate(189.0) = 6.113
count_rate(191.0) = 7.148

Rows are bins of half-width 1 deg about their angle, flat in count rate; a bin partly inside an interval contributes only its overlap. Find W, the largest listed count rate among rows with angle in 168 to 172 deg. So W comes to 7.838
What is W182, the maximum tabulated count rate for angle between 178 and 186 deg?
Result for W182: 3.763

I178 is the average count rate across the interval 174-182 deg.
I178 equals 4.05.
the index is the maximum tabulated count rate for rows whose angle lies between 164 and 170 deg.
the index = 7.838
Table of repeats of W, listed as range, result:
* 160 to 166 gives 6.023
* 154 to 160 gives 6.136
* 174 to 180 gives 5.656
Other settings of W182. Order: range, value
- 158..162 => 4.243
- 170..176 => 6.902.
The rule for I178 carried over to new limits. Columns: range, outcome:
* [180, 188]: 3.68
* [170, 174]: 6.72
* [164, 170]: 7.02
